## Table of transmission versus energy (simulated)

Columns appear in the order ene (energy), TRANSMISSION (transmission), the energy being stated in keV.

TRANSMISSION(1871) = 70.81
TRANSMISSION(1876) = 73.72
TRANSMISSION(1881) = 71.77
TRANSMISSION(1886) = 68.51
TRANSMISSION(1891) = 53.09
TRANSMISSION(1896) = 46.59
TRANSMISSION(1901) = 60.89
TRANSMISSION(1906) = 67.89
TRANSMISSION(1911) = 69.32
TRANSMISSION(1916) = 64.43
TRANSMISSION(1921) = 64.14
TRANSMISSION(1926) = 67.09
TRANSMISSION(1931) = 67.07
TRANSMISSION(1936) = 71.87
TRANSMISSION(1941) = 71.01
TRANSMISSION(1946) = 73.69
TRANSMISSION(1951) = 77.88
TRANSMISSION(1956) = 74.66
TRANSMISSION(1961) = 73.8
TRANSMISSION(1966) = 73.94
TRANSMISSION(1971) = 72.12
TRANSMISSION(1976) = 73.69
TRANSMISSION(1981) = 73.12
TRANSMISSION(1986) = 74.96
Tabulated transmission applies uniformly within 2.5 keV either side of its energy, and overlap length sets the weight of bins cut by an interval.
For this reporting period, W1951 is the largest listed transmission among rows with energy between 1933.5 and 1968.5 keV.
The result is 77.88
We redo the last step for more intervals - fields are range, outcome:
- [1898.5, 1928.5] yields 69.32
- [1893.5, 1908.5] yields 67.89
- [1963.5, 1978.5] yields 73.94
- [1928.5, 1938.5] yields 71.87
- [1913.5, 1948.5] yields 73.69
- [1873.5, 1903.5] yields 73.72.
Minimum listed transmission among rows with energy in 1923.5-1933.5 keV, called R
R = 67.07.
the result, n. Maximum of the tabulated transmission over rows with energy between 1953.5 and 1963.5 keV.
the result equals 74.66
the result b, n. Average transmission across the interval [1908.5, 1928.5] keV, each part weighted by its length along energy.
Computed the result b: 66.2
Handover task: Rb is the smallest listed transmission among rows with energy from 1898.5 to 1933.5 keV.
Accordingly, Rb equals 60.89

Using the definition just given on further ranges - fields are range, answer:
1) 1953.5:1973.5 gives 72.12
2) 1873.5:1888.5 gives 68.51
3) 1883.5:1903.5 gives 46.59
